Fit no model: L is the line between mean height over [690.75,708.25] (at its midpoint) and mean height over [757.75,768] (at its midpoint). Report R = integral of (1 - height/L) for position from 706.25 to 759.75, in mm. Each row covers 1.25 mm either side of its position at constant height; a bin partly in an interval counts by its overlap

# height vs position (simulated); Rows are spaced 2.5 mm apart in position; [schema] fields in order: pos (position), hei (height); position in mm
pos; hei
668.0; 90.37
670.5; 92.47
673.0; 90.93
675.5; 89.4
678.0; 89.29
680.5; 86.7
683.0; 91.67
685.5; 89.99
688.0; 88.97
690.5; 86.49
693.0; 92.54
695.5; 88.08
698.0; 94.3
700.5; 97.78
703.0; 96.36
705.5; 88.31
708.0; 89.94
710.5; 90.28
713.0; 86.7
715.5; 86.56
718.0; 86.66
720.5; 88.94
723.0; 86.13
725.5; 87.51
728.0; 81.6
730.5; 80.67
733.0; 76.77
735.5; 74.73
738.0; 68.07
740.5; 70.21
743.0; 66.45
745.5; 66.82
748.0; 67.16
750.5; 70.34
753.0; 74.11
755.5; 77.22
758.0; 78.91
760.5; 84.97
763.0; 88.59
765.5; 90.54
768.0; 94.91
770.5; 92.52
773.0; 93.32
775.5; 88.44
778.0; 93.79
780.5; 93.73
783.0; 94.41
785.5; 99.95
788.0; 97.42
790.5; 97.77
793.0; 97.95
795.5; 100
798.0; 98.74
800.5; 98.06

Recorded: 6.5 mm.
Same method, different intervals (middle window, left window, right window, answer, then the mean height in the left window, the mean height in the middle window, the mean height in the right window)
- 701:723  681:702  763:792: 0.6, 91.1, 89.3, 94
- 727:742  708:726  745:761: 1.1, 87.7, 75.1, 74.1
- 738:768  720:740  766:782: 3.6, 79.9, 76.4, 92.7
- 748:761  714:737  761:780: 1.9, 83.2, 75.7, 91.5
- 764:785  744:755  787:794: -1.5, 70.1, 92.9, 97.7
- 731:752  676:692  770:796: 5.0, 88.9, 70.5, 95.3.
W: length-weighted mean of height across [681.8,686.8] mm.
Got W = 90.8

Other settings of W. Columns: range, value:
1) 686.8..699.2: 90.1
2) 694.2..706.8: 93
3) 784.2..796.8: 98.6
